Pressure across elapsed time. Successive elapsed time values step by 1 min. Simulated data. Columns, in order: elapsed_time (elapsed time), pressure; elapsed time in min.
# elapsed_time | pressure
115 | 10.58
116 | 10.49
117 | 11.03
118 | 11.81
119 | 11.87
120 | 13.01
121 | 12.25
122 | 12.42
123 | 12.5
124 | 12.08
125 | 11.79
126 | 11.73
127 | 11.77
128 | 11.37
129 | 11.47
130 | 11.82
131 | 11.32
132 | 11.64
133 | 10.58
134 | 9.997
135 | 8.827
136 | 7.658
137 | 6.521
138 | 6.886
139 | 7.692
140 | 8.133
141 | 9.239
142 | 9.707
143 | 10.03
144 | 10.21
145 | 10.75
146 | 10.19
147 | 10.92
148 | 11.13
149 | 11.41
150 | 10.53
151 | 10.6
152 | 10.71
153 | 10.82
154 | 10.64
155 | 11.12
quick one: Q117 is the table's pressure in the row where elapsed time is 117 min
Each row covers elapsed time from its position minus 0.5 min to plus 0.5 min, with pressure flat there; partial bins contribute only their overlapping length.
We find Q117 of 11.03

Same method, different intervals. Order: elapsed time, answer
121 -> 12.25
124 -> 12.08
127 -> 11.77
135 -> 8.827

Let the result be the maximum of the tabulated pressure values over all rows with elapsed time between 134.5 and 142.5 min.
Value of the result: 9.707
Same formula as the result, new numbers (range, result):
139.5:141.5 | 9.239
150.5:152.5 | 10.71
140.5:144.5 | 10.21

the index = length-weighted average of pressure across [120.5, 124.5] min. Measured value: 12.3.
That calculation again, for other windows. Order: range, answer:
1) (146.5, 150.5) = 11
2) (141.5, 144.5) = 9.98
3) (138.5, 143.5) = 8.96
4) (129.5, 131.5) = 11.6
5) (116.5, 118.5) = 11.4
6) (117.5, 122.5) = 12.3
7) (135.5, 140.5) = 7.38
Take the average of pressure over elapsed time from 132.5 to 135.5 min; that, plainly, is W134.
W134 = 9.8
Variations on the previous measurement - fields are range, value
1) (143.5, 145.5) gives 10.5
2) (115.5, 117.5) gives 10.8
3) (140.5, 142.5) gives 9.47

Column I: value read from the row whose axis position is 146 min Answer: 10.19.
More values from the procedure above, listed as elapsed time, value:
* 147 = 10.92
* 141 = 9.239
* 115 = 10.58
